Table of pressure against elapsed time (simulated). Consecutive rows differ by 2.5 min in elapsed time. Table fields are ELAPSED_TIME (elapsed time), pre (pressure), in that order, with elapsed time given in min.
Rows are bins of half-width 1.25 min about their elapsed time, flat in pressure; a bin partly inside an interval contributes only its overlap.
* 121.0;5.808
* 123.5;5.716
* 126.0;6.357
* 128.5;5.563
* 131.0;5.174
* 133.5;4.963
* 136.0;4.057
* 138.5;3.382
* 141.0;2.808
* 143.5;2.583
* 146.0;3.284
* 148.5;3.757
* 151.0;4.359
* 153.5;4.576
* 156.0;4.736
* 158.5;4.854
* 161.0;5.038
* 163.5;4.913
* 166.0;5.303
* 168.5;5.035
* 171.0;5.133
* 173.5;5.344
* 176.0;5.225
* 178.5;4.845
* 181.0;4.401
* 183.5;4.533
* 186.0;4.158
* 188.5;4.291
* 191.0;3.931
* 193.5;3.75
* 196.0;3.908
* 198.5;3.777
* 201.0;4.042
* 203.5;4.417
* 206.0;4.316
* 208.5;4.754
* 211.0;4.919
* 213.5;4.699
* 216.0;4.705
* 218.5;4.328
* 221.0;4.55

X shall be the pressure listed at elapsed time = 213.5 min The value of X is 4.699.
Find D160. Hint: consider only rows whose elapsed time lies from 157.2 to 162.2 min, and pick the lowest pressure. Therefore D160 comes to 4.854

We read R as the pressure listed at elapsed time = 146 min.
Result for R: 3.284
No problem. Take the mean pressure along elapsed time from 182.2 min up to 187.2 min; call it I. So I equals 4.35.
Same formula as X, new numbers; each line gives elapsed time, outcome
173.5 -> 5.344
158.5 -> 4.854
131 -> 5.174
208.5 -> 4.754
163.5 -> 4.913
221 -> 4.55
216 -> 4.705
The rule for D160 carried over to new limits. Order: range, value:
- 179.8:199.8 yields 3.75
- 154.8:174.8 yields 4.736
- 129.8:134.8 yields 4.963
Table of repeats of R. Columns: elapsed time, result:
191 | 3.931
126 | 6.357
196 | 3.908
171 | 5.133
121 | 5.808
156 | 4.736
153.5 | 4.576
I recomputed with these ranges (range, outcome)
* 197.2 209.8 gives 4.26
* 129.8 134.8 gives 5.06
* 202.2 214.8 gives 4.62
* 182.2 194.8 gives 4.13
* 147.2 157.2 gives 4.35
